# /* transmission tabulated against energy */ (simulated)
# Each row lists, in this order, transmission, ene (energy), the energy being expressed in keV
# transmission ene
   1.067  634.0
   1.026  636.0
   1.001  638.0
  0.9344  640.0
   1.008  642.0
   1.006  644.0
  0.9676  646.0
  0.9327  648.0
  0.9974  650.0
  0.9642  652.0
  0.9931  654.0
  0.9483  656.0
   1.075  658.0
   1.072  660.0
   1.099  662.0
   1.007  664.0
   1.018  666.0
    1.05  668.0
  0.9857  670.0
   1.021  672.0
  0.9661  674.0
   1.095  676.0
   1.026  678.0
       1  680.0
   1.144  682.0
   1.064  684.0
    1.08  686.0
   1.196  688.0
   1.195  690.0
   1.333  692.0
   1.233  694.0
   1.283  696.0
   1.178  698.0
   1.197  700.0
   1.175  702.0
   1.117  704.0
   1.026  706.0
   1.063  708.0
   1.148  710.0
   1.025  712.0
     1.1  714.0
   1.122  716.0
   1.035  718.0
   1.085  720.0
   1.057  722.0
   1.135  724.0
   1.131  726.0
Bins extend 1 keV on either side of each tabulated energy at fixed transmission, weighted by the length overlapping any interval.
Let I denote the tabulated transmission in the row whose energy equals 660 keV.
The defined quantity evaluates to 1.072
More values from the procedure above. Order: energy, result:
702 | 1.175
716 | 1.122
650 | 0.9974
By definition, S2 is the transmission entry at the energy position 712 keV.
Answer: 1.025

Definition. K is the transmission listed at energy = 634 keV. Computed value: 1.067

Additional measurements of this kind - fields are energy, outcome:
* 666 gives 1.018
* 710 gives 1.148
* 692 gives 1.333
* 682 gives 1.144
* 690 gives 1.195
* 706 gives 1.026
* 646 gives 0.9676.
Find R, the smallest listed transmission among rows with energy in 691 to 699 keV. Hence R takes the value 1.178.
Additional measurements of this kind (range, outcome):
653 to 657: 0.9483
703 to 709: 1.026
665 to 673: 0.9857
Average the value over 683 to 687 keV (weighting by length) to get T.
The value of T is 1.07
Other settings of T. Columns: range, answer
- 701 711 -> 1.11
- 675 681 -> 1.04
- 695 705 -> 1.19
